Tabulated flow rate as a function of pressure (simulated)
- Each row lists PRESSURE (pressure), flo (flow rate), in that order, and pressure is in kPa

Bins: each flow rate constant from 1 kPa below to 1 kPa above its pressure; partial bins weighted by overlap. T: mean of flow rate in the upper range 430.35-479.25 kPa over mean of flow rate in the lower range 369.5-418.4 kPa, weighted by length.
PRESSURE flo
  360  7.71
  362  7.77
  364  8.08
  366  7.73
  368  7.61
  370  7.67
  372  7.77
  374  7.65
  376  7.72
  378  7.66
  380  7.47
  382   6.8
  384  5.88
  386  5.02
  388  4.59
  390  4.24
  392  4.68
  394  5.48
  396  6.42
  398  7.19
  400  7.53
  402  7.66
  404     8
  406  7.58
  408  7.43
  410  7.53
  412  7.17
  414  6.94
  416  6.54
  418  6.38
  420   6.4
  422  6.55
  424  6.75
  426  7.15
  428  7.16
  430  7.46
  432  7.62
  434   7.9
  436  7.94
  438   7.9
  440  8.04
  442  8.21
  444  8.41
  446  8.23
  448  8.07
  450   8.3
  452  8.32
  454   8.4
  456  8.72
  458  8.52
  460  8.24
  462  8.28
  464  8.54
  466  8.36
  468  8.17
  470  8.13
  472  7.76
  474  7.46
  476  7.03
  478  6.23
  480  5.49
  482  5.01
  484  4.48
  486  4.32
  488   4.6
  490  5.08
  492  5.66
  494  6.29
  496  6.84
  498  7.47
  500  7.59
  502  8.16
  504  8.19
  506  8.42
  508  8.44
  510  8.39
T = 1.19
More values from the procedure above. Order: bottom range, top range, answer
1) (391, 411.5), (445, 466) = 1.20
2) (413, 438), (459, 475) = 1.14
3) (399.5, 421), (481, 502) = 0.81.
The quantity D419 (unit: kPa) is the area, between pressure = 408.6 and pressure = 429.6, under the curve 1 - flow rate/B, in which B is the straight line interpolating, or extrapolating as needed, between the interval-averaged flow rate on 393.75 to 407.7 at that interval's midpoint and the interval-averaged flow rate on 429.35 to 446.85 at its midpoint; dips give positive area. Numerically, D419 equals 2.0 kPa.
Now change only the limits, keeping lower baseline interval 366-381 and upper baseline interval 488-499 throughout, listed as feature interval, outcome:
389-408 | 1.9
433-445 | -2.2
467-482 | -1.6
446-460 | -3.7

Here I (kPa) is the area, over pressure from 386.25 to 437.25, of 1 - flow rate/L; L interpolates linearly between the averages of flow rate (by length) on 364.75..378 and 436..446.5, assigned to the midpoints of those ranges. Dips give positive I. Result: 7.5 kPa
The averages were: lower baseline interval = 7.7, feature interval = 6.79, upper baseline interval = 8.13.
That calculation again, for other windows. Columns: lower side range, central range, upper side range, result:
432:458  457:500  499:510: 7.39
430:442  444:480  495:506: -0.79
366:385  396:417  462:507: -0.27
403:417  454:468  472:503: -3.97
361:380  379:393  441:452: 4.12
